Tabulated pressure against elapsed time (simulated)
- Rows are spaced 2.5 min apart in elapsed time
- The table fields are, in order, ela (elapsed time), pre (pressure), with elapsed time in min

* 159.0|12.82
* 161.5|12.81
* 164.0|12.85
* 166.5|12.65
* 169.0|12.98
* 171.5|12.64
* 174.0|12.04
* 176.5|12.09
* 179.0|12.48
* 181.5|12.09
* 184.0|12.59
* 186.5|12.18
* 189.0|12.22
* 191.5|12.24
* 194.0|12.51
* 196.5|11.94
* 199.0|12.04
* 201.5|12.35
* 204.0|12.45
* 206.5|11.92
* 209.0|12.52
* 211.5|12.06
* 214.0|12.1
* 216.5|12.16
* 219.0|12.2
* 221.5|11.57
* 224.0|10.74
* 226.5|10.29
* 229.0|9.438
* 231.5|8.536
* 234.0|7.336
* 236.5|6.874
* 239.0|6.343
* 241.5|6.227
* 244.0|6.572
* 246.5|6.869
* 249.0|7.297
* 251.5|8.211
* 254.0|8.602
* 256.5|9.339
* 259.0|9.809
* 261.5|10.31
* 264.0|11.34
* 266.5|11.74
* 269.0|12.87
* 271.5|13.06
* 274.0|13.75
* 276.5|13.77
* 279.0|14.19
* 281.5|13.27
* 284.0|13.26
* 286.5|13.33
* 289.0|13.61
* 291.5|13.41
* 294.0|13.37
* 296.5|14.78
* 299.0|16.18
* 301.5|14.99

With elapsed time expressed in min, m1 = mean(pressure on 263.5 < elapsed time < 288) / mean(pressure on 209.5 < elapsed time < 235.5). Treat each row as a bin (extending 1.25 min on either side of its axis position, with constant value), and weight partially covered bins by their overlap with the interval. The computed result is 1.2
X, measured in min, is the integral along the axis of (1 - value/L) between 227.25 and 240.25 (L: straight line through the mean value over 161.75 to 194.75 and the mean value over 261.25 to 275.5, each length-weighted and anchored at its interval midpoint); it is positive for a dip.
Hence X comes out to 4.8 min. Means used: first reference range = 12.4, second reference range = 12.3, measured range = 7.8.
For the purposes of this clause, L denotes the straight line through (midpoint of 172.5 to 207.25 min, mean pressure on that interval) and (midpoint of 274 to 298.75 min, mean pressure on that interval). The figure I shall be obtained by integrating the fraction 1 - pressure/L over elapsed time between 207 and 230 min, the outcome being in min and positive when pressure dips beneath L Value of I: 2.2 min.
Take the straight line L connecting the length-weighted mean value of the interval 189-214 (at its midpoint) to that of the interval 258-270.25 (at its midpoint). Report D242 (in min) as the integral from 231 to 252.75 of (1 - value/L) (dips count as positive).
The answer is 8.4 min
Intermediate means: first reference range 12.2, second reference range 11.2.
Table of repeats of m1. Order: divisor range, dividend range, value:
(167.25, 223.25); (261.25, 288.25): 1.06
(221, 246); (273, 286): 1.65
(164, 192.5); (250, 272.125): 0.84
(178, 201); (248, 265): 0.76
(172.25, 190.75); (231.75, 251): 0.57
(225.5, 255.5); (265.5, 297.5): 1.74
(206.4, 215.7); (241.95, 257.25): 0.63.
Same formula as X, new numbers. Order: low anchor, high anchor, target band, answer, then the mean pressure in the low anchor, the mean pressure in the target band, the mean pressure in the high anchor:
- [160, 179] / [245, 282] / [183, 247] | 6.65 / 12.6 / 10.6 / 10.9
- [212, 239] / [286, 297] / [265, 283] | -0.74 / 10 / 13.2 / 13.7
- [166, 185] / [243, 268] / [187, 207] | -1.20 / 12.4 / 12.2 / 9.07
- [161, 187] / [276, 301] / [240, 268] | 9.85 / 12.5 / 8.77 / 14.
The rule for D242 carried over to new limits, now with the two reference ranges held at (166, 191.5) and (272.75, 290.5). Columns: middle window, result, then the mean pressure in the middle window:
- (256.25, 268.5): 2.4 min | 10.7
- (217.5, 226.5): 1.1 min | 11.4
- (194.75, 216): 0.9 min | 12.2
